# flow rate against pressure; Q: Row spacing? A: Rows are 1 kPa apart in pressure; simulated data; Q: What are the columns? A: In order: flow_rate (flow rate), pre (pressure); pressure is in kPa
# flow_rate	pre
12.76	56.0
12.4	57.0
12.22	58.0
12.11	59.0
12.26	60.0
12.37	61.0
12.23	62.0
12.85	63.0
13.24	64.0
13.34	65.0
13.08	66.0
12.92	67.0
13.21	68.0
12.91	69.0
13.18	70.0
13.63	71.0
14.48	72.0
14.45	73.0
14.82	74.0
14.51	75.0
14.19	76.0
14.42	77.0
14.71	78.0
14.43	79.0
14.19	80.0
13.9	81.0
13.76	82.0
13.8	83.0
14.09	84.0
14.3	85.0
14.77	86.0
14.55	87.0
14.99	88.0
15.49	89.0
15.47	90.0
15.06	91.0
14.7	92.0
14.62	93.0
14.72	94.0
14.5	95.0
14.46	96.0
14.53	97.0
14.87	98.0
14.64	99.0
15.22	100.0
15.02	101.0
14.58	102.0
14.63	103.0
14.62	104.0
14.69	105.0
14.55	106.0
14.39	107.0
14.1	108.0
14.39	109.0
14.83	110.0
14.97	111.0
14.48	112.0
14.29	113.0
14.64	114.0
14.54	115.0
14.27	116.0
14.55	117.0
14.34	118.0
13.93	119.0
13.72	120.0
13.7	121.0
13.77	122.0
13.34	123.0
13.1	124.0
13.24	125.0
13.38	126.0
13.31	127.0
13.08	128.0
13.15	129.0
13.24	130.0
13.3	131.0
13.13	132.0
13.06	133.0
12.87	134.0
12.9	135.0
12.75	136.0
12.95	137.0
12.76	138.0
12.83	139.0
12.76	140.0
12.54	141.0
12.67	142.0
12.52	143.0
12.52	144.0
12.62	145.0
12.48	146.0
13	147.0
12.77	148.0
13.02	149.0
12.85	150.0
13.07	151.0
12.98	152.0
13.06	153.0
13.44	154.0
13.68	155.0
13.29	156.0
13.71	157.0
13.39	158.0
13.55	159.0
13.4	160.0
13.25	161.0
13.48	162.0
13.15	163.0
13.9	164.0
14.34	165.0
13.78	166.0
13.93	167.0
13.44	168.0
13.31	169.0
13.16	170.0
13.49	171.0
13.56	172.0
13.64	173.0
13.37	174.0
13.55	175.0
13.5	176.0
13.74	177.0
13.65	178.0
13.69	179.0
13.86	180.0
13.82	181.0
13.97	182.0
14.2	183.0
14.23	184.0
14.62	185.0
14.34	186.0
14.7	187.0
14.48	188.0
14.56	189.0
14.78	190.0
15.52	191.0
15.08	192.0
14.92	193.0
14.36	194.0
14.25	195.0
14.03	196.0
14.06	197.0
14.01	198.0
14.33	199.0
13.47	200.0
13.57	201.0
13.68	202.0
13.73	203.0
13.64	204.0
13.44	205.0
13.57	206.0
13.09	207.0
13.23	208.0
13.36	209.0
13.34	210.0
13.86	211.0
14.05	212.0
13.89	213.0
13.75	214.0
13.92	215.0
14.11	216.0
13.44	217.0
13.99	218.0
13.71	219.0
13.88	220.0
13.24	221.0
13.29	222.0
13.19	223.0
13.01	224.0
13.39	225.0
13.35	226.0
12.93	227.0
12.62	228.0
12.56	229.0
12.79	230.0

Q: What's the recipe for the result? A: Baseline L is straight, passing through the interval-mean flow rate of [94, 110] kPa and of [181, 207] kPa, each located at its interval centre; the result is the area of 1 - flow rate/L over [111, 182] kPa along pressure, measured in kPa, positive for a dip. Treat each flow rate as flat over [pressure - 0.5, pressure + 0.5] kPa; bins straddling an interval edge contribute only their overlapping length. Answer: 4.95 kPa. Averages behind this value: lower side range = 14.6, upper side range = 14.2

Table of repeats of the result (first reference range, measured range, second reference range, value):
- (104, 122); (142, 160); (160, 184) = 1.10 kPa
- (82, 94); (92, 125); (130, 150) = -1.06 kPa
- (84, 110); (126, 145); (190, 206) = 2.07 kPa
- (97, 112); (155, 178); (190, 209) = 1.11 kPa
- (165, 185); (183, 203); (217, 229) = -1.16 kPa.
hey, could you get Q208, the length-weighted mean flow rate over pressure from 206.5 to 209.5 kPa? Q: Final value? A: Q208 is 13.2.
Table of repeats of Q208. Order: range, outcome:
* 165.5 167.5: 13.9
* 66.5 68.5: 13.1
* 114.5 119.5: 14.3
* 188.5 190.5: 14.7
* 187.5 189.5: 14.5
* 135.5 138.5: 12.8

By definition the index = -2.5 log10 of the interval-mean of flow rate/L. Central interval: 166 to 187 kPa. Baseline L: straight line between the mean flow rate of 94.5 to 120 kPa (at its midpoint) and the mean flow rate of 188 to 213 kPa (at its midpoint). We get 0.03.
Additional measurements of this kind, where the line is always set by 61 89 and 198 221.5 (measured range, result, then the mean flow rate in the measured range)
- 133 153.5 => 0.08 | 12.8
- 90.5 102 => -0.07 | 14.8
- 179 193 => -0.06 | 14.5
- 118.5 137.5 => 0.04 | 13.3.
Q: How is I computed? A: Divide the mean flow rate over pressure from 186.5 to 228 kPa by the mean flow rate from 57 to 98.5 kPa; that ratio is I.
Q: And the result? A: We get 0.99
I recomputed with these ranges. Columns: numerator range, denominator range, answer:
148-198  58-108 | 0.98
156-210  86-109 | 0.94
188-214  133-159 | 1.08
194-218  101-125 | 0.96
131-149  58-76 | 0.96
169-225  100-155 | 1.02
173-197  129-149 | 1.11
